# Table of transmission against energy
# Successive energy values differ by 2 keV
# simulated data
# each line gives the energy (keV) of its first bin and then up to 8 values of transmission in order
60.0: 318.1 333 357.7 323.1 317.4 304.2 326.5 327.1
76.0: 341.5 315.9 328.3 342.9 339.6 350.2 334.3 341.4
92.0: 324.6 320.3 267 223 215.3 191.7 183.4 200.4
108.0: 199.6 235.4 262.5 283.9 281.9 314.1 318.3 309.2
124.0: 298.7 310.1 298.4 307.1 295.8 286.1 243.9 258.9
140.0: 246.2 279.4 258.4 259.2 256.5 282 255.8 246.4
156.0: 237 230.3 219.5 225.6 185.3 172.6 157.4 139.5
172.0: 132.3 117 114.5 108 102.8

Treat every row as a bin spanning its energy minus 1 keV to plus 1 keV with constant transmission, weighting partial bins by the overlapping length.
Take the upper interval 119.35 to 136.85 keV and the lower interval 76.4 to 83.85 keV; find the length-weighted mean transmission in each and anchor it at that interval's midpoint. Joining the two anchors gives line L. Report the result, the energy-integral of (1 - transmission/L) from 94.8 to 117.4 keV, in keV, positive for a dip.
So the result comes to 5.7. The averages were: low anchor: 331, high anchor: 296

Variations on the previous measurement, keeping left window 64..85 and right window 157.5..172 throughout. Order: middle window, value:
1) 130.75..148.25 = -3.2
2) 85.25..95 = -1.0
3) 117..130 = -3.0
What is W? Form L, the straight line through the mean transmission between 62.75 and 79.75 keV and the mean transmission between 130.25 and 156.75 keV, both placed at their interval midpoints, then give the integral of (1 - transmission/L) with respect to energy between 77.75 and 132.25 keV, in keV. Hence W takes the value 2.2 keV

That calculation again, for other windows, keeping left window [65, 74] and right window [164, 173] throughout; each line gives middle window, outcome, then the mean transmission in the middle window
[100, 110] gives 2.3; 200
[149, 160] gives -4.3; 248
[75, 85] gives -1.1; 334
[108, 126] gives -3.4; 284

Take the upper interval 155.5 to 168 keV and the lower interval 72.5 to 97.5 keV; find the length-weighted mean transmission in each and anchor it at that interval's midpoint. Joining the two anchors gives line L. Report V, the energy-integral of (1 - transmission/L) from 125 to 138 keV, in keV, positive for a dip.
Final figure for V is -1.76 keV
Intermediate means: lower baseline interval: 326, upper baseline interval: 206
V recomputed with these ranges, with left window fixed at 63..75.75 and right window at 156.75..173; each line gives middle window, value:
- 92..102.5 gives 1.2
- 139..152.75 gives -3.3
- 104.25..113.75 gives 1.5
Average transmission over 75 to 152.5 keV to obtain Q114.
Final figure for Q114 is 281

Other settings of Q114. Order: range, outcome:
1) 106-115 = 240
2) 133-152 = 263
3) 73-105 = 297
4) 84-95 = 335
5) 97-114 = 218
